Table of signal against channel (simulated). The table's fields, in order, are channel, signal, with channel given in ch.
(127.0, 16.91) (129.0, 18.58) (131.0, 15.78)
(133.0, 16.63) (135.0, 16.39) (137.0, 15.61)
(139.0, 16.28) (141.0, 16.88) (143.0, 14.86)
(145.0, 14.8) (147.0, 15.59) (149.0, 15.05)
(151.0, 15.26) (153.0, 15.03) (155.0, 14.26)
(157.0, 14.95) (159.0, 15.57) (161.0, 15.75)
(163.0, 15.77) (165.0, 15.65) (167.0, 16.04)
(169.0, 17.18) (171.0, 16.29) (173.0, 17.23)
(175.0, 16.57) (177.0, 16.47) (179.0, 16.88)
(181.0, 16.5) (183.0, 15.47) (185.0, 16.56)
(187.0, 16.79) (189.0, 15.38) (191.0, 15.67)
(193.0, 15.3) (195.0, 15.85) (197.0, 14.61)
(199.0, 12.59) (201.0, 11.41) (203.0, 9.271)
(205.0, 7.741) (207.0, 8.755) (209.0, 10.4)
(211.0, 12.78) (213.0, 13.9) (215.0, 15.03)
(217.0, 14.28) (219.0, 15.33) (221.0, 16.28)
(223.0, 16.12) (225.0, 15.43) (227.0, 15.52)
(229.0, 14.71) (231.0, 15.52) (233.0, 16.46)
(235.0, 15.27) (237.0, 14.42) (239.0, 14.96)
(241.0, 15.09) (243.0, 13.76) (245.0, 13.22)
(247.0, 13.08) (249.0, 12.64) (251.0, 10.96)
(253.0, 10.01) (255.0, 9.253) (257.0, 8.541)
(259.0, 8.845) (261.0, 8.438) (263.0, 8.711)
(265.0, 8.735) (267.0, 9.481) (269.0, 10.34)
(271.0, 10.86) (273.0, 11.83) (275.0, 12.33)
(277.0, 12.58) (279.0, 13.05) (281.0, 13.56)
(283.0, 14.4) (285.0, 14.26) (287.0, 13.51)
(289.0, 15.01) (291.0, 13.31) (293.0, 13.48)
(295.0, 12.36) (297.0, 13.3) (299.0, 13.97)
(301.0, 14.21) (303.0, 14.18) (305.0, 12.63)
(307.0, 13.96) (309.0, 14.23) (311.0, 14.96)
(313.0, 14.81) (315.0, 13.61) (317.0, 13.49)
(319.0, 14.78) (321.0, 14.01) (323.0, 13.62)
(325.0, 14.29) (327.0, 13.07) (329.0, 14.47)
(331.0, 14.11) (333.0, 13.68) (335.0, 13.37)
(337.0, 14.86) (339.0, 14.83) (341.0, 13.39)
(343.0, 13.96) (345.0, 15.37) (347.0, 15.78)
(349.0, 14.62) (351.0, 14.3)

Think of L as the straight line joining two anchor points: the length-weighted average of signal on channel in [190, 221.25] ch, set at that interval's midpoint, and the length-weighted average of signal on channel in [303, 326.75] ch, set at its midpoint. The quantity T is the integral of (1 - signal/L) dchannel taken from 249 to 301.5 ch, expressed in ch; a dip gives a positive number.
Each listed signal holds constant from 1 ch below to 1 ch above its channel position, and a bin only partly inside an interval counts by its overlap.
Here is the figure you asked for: 7.4 ch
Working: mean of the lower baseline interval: 13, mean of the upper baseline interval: 14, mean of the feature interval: 11.7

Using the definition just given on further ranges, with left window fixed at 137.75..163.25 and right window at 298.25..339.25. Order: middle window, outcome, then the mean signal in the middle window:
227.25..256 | 2.13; 13.6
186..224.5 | 3.52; 13.6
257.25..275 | 5.77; 9.76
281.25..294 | 0.29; 14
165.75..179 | -1.24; 16.6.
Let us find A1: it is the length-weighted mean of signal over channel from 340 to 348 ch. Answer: 14.6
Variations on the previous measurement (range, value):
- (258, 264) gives 8.66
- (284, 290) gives 14.3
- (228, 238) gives 15.3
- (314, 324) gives 13.9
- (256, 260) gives 8.69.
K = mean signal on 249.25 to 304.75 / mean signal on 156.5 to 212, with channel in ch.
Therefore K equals 0.81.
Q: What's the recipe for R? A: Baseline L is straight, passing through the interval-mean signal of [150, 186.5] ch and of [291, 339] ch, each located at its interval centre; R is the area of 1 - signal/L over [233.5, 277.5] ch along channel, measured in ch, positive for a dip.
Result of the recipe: 9.5 ch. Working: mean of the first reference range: 16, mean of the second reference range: 13.9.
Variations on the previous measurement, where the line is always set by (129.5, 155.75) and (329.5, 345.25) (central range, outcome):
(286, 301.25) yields 0.9 ch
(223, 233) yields -0.3 ch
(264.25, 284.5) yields 3.9 ch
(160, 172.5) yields -0.6 ch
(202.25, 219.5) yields 3.7 ch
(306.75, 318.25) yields 0.1 ch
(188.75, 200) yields 0.3 ch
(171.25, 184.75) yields -1.0 ch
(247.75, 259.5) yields 3.7 ch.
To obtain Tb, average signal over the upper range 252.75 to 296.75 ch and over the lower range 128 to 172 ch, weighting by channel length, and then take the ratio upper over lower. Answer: 0.73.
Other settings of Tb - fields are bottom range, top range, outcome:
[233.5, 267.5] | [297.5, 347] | 1.22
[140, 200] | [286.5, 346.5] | 0.89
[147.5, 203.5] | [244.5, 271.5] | 0.66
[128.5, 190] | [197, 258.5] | 0.82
